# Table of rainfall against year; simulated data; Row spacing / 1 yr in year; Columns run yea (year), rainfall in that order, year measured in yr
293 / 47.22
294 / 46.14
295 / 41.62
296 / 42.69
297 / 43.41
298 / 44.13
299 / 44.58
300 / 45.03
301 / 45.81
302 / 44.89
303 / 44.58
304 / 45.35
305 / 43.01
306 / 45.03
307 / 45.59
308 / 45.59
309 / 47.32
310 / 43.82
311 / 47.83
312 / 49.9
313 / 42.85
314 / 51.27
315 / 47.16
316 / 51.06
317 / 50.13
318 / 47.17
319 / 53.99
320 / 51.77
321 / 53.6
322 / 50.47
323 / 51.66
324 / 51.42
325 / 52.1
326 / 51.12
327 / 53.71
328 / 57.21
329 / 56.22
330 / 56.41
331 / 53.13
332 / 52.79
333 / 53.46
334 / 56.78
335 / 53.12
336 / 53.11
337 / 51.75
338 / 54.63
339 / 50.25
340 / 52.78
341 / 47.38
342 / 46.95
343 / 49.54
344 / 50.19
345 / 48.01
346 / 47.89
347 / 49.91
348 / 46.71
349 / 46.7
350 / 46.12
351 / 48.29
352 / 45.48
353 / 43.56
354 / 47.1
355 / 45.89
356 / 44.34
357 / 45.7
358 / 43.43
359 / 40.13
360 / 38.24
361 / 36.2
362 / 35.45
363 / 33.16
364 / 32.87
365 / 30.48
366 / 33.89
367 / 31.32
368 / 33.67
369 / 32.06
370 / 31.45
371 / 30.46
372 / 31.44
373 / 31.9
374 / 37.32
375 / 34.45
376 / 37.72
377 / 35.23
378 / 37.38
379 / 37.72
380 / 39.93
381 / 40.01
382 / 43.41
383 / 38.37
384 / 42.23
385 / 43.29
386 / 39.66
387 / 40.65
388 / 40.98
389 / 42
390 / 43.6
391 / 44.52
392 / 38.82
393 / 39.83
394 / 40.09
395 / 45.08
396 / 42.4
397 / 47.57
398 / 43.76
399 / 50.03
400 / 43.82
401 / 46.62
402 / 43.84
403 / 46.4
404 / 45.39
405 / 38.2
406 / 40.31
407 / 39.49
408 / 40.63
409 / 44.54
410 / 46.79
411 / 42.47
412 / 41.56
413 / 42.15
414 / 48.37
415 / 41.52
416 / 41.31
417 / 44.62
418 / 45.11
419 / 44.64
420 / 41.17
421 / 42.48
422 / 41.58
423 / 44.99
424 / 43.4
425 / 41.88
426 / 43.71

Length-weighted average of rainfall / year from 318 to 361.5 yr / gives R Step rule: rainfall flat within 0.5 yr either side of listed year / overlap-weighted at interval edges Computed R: 49.5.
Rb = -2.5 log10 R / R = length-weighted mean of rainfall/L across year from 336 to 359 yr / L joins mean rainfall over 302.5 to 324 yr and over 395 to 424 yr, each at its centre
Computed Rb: -0.03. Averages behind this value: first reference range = 48.1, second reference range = 43.7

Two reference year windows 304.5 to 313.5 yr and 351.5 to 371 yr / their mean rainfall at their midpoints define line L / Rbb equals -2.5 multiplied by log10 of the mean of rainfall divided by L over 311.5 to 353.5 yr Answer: -0.20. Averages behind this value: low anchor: 45.7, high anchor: 37.9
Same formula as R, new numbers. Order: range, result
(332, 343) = 51.9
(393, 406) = 44.1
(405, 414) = 42.4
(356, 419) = 40.1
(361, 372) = 32.6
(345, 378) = 39.1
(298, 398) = 44.6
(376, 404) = 42.1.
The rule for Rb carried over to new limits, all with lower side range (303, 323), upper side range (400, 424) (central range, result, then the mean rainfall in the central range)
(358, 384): 0.26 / 35.7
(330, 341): -0.13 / 53.1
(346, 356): -0.01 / 46.6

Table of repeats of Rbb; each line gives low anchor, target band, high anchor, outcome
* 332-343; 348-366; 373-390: 0.128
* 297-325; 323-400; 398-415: 0.045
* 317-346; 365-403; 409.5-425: 0.184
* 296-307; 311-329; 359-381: -0.216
